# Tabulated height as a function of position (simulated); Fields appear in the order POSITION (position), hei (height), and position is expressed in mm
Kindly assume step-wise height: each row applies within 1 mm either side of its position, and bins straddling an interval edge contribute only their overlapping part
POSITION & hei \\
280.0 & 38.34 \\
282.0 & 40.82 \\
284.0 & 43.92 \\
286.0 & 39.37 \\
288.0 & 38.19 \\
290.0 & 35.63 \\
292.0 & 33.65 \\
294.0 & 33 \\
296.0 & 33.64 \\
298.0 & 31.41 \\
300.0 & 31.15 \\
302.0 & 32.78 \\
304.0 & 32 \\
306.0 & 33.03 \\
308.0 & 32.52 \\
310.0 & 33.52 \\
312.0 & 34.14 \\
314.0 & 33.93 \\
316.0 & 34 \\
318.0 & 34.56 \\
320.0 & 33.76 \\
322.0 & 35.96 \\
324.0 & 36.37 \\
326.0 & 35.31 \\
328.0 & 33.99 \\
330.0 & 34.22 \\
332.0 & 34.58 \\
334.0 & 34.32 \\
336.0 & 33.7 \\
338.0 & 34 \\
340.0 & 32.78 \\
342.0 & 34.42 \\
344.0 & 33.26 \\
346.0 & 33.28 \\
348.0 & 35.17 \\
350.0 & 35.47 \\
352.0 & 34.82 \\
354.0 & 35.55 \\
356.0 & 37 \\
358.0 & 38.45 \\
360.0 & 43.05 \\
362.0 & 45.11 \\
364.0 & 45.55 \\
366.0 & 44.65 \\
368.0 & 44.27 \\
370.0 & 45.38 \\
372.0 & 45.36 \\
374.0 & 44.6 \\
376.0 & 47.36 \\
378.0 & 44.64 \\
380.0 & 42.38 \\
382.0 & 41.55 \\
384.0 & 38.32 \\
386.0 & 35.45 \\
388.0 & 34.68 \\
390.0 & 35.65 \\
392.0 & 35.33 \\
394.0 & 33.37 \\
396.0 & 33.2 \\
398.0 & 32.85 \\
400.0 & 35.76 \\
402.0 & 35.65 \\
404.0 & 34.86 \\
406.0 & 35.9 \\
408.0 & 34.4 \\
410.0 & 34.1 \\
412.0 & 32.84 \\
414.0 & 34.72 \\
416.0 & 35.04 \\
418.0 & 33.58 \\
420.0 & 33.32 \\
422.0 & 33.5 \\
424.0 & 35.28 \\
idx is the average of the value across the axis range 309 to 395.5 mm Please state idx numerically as 37.5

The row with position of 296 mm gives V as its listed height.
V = 33.64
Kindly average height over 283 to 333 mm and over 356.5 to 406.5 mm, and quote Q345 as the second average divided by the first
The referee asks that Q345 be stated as 1.1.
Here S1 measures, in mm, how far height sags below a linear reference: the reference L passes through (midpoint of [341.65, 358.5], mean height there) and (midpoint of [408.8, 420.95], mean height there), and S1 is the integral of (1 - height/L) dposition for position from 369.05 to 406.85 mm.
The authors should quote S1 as -4.4 mm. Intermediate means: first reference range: 35.2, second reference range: 33.9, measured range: 38.5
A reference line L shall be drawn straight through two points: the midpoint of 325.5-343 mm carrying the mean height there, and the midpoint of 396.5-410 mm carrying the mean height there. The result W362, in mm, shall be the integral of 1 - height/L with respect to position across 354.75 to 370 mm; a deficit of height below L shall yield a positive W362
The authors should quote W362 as -3.7 mm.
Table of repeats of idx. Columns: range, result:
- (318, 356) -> 34.6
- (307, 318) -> 33.7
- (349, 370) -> 40.6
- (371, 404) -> 38.4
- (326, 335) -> 34.4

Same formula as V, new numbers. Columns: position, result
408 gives 34.4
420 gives 33.32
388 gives 34.68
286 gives 39.37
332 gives 34.58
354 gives 35.55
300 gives 31.15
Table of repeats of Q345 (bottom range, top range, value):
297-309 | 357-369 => 1.35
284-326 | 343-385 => 1.18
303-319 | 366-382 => 1.33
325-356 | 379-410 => 1.04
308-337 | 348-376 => 1.21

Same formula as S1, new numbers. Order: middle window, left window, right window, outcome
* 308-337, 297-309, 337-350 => -1.2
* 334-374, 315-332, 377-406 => -3.2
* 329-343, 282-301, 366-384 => 2.2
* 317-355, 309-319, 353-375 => 3.2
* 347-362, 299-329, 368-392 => 0.3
